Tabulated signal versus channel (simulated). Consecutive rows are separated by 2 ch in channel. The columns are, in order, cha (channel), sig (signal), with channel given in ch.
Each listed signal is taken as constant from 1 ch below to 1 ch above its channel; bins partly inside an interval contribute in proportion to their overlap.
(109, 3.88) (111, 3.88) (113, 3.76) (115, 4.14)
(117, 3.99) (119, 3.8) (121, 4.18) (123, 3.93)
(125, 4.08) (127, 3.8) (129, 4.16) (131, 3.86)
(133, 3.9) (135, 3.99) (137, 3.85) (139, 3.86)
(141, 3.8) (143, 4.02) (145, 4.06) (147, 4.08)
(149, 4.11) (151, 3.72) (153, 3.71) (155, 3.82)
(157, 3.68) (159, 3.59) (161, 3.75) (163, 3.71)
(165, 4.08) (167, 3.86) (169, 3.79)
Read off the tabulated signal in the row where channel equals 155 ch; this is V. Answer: 3.82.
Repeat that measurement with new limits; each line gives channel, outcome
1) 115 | 4.14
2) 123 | 3.93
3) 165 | 4.08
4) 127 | 3.8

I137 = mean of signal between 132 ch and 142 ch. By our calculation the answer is 3.88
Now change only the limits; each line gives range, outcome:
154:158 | 3.75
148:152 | 3.92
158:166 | 3.78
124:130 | 4.01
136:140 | 3.85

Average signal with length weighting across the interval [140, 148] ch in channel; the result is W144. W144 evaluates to 3.99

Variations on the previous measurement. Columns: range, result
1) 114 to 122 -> 4.03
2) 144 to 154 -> 3.94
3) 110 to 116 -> 3.93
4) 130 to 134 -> 3.88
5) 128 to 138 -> 3.95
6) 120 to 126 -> 4.06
